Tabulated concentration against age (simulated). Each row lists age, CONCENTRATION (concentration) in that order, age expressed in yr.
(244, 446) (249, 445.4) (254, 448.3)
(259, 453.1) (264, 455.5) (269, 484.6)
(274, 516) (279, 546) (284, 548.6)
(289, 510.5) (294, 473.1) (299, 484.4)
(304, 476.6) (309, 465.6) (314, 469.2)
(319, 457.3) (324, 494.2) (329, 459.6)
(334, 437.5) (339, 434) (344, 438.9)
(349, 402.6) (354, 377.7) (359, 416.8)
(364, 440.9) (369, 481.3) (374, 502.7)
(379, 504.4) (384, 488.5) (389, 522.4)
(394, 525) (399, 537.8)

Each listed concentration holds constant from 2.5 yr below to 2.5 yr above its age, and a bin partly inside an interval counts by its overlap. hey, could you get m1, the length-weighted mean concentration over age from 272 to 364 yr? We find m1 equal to 466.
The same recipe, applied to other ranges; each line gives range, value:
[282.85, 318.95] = 485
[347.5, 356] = 389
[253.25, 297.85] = 494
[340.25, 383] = 447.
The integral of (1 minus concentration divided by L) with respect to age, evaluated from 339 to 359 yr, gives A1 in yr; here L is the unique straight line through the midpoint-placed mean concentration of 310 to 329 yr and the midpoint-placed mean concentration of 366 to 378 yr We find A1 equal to 3.0 yr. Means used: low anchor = 471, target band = 411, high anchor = 491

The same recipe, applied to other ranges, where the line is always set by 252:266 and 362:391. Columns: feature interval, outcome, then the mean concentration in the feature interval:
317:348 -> 1.6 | 451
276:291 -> -2.4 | 535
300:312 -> -0.1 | 473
